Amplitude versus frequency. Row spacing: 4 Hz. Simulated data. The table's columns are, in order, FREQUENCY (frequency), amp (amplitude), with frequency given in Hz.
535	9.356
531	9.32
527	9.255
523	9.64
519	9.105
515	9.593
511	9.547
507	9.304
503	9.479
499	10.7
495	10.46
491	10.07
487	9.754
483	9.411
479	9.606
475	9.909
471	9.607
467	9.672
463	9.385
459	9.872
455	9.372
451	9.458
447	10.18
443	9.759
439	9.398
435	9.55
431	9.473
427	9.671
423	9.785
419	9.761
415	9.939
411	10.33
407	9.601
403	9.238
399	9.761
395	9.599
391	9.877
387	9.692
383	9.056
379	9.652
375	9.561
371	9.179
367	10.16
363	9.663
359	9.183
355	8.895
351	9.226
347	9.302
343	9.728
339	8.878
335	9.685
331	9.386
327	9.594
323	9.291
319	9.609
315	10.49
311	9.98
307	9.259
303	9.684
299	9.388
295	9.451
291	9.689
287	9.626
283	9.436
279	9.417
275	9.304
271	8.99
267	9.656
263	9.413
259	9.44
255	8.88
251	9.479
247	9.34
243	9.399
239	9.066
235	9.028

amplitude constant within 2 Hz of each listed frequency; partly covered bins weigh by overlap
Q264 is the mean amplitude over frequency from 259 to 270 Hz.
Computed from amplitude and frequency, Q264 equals 9.47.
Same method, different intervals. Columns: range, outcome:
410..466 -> 9.7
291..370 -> 9.52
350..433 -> 9.59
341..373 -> 9.42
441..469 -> 9.67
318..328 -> 9.48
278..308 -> 9.5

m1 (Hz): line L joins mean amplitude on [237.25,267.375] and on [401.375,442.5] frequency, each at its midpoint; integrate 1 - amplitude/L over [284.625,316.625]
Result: -0.89 Hz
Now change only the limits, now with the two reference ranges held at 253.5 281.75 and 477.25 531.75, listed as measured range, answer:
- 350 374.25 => 0.1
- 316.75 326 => -0.1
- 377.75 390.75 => 0.0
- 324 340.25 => 0.0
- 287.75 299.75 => -0.2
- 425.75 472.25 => -0.2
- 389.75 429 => -0.9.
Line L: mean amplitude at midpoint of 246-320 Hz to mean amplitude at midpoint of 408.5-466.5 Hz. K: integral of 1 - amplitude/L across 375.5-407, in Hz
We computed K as 0.3 Hz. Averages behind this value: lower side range 9.5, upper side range 9.71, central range 9.56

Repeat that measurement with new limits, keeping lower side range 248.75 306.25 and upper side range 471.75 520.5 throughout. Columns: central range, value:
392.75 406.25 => 0.1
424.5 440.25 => 0.2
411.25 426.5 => -0.4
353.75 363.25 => 0.3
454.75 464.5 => 0.1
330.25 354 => 0.4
